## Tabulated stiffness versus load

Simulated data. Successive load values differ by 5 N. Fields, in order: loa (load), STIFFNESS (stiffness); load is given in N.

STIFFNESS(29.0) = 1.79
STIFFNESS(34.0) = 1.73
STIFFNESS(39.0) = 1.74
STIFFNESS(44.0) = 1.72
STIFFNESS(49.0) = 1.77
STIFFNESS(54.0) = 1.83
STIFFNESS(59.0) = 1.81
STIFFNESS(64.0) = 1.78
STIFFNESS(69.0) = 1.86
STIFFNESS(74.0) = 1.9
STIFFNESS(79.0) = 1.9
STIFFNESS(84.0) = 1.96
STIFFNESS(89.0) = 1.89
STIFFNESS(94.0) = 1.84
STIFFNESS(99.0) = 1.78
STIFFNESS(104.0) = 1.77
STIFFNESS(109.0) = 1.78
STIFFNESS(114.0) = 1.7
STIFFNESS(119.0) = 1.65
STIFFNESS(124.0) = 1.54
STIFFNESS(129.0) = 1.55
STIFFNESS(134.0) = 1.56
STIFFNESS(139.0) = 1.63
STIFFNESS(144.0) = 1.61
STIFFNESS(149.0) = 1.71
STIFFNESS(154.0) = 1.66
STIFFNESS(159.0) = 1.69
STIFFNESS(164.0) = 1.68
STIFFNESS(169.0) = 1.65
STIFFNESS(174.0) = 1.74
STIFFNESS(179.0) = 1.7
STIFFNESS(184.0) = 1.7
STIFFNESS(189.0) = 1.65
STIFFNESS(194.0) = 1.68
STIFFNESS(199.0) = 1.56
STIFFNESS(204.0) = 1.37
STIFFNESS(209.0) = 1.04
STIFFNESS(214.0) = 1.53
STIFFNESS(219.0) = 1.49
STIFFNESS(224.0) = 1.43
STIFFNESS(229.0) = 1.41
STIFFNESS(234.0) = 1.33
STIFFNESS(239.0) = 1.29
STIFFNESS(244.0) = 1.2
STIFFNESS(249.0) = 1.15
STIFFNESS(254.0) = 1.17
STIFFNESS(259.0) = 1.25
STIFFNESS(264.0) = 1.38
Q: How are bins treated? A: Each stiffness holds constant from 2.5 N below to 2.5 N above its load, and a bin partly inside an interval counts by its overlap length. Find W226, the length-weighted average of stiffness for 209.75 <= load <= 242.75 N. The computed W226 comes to 1.39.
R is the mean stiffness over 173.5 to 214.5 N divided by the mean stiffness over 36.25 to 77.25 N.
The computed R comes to 0.9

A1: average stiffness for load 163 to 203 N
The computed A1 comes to 1.66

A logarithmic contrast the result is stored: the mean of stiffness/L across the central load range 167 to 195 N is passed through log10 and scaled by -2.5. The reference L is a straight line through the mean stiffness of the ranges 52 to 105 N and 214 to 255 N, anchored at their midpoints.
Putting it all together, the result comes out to -0.12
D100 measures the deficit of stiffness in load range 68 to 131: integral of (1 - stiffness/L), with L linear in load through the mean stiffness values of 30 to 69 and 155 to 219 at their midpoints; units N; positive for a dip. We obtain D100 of -2.7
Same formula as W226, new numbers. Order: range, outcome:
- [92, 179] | 1.68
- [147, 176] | 1.69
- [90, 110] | 1.8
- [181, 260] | 1.4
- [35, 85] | 1.82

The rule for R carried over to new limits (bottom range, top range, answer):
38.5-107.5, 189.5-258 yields 0.75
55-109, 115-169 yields 0.88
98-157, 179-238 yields 0.89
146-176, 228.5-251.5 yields 0.75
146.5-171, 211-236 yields 0.85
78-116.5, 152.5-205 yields 0.90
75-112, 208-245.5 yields 0.73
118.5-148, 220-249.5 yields 0.83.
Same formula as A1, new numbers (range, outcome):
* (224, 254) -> 1.28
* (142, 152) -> 1.66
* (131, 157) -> 1.63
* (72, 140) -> 1.75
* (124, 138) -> 1.56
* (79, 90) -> 1.92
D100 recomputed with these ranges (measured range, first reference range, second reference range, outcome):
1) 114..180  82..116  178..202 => 3.14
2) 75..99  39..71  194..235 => -2.39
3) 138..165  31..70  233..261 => -3.09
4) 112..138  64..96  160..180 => 2.74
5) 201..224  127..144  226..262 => -0.27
